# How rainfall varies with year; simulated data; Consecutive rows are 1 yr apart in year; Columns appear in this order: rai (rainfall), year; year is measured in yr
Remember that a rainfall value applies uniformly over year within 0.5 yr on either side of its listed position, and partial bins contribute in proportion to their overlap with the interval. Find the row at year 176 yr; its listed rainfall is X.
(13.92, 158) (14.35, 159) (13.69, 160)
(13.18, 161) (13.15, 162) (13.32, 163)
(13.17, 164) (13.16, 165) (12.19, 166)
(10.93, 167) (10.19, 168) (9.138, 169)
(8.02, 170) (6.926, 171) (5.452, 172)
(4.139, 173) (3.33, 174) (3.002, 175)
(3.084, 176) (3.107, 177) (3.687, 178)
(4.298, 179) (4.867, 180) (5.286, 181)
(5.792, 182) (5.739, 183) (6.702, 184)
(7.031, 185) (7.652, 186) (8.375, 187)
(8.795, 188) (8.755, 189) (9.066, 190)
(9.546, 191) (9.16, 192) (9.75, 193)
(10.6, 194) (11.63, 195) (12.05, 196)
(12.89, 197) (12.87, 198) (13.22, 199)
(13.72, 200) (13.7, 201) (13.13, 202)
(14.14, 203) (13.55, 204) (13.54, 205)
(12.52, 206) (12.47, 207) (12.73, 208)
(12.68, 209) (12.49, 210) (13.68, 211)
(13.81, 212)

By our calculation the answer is 3.084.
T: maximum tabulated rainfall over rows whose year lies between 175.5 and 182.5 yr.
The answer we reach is 5.792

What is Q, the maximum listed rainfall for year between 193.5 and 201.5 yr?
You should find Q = 13.72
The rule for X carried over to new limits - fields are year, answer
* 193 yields 9.75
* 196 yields 12.05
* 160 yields 13.69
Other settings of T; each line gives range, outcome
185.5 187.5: 8.375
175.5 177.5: 3.107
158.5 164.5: 14.35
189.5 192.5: 9.546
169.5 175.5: 8.02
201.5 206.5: 14.14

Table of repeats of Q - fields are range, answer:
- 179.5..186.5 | 7.652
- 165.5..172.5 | 12.19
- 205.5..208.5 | 12.73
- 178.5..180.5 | 4.867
